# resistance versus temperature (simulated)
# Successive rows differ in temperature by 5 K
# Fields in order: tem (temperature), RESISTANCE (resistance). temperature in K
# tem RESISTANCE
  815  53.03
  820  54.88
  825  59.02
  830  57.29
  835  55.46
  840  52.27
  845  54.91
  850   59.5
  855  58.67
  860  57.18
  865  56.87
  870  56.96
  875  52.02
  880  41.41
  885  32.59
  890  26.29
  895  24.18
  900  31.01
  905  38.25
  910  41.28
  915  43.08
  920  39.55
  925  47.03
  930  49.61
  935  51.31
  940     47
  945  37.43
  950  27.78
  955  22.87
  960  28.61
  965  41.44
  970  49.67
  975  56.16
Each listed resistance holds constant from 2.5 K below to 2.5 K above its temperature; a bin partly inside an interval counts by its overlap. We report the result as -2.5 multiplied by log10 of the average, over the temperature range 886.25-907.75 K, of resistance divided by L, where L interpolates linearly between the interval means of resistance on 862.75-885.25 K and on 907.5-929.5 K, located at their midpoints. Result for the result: 0.460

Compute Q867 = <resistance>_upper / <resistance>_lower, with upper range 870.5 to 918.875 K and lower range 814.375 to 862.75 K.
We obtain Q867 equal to 0.67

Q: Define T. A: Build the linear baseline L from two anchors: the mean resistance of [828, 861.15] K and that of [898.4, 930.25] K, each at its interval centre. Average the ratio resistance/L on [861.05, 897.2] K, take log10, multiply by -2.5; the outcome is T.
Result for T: 0.17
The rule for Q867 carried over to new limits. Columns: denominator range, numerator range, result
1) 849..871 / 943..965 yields 0.53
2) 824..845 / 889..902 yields 0.49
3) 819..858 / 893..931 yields 0.69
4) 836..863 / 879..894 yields 0.56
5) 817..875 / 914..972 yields 0.71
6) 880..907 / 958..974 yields 1.33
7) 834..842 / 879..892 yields 0.61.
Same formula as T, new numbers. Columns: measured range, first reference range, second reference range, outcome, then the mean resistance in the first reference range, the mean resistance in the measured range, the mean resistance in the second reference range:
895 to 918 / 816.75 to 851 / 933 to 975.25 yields 0.23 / 56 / 36.9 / 39.3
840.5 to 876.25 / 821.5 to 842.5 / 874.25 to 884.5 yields -0.16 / 56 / 56.5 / 43.1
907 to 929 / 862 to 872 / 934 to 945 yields 0.15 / 56.9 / 43.1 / 46.2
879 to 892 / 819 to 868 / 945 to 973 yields 0.43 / 56.7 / 32.8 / 34.8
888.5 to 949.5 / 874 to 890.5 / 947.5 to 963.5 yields -0.22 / 38.2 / 39.5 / 27.4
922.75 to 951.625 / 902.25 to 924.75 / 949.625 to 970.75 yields -0.17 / 41.1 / 43.8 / 33.4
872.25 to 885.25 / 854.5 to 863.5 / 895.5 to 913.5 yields 0.10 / 57.6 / 43.9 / 35.8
